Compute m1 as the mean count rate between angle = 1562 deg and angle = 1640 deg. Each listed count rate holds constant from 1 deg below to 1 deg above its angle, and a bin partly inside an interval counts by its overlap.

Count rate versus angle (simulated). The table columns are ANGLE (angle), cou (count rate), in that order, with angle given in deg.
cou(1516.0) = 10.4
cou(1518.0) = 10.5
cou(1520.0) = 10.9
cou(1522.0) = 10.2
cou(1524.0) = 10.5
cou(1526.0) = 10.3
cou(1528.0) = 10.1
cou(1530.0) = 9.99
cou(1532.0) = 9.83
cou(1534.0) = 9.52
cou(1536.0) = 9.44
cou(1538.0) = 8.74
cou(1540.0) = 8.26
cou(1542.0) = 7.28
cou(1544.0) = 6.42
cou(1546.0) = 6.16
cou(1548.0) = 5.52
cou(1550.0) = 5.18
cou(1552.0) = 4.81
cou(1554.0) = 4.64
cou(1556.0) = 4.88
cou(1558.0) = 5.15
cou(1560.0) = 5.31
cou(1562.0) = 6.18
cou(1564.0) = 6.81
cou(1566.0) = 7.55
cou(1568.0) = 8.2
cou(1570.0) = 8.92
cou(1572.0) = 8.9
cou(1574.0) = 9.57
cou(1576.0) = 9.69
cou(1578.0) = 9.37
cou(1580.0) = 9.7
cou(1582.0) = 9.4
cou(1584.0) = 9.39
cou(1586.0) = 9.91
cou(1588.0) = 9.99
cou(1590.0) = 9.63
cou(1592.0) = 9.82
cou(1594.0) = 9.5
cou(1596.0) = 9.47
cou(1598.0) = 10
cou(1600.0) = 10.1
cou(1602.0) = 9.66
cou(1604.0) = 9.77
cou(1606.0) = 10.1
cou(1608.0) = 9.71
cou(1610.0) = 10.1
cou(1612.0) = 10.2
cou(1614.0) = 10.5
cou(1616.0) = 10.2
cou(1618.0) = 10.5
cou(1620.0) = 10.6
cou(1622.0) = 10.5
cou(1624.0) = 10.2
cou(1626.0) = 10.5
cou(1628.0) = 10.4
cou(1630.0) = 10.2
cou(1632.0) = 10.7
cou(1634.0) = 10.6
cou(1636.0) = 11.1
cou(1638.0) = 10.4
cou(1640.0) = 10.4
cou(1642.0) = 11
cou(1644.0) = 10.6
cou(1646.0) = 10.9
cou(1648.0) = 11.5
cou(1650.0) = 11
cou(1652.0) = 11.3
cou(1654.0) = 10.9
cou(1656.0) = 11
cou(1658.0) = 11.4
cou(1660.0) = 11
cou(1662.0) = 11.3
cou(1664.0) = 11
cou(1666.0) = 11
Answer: 9.75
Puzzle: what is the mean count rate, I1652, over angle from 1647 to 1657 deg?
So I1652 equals 11.1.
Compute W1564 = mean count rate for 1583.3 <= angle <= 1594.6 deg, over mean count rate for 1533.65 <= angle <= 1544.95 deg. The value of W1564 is 1.2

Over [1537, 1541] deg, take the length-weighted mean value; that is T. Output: 8.5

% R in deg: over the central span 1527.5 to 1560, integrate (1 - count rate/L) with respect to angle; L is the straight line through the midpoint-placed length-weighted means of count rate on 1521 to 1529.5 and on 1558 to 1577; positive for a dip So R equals 7.5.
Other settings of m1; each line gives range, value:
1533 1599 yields 7.98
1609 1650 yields 10.6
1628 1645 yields 10.6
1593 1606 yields 9.78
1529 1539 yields 9.5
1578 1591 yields 9.65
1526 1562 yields 7.19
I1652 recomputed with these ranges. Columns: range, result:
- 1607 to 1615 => 10.1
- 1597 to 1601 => 10.1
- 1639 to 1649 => 10.9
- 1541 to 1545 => 6.85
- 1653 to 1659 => 11.1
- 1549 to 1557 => 4.88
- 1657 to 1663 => 11.2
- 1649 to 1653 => 11.2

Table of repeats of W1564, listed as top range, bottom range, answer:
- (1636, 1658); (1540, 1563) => 1.91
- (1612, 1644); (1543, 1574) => 1.64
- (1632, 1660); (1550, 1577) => 1.58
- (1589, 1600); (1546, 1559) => 1.90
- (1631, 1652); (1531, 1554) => 1.49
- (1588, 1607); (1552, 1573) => 1.49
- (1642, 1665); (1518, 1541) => 1.13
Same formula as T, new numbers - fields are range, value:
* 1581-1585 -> 9.39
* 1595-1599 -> 9.73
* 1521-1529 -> 10.3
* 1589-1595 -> 9.65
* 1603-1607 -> 9.93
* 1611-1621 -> 10.4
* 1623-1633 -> 10.4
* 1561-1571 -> 7.53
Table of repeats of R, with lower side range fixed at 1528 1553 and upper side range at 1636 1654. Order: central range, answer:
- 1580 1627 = -1.8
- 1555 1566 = 3.3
